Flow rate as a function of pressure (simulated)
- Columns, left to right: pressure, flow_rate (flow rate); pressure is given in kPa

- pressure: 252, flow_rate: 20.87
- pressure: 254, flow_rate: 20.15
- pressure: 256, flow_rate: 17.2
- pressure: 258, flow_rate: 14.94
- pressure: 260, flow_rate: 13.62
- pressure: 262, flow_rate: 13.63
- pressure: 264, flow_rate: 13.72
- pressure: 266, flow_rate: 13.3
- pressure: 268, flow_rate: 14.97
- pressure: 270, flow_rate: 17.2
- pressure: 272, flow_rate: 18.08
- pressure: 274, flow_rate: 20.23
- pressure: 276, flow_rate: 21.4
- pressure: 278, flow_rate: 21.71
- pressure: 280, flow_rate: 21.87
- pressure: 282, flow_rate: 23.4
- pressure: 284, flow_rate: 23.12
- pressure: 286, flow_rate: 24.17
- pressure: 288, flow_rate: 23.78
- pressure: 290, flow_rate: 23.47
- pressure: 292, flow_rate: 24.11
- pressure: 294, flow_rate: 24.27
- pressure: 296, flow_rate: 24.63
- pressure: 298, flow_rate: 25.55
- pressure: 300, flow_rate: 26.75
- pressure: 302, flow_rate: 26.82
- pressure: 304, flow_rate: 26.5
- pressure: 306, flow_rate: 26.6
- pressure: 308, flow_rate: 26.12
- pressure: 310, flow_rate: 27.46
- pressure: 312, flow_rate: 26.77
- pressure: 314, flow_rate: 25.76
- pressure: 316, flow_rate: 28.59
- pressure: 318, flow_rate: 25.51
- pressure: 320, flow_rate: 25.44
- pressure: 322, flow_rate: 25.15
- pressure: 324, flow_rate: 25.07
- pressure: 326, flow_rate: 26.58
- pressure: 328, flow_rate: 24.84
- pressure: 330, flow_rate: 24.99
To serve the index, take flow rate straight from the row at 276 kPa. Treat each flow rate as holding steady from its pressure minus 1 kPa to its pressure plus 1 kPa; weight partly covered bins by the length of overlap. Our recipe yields 21.4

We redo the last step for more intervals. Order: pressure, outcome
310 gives 27.46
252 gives 20.87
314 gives 25.76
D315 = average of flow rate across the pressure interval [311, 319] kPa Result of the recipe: 26.7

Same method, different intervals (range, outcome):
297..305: 26.4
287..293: 23.8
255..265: 14.6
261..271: 14.6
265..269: 14.1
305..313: 26.7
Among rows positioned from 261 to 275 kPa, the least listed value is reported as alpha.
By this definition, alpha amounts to 13.3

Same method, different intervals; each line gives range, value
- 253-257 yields 17.2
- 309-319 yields 25.51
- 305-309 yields 26.12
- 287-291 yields 23.47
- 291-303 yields 24.11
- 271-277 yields 18.08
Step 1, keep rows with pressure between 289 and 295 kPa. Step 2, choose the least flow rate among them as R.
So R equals 23.47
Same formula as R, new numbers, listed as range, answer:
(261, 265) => 13.63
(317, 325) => 25.07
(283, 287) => 23.12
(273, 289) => 20.23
